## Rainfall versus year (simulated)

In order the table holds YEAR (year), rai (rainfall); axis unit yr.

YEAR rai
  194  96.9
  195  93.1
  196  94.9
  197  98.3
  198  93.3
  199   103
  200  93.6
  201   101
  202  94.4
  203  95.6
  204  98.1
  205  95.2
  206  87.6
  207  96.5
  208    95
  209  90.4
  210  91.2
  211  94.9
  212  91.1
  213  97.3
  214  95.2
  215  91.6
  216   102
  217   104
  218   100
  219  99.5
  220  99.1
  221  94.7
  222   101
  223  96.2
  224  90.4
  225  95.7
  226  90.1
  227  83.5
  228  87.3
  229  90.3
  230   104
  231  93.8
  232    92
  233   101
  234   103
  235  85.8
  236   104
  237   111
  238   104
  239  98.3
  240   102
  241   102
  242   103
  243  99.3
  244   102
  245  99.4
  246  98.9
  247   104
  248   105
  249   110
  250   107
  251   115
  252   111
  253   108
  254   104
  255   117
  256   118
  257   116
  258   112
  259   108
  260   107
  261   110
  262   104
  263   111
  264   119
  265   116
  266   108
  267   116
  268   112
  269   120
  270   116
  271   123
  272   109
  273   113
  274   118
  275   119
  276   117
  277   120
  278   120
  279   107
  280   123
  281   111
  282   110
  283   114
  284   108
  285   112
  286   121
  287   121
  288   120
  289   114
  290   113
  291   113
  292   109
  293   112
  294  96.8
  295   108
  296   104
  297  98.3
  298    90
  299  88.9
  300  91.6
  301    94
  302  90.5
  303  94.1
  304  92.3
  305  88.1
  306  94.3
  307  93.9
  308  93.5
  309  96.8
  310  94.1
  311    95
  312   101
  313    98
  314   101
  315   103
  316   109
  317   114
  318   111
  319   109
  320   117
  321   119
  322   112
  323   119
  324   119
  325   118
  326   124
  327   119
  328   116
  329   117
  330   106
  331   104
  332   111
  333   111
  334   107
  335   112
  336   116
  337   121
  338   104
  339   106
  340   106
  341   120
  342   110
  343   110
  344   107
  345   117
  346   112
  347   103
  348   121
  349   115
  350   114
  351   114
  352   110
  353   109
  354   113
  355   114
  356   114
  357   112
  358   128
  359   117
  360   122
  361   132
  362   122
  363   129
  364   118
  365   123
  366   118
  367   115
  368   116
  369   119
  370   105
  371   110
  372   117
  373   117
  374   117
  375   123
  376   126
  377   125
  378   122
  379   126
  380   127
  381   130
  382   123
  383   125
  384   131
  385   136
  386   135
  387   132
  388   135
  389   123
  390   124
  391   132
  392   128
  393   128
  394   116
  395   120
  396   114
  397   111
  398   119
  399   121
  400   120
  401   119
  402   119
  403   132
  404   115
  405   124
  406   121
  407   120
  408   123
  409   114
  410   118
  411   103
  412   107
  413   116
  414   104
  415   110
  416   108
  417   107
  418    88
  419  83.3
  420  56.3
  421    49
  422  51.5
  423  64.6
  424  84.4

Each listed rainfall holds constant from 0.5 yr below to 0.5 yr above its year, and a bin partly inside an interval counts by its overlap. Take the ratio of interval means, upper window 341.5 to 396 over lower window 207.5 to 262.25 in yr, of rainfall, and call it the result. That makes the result 1.19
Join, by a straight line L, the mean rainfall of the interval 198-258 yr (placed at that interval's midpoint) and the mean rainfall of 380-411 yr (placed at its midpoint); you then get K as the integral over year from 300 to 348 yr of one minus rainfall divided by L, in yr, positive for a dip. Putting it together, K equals 2.6 yr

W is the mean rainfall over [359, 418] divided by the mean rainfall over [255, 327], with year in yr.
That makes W 1.1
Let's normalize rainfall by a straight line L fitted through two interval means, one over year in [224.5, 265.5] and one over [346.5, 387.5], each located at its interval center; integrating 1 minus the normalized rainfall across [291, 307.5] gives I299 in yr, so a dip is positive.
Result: 2.1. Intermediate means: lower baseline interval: 104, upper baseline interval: 120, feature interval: 97.1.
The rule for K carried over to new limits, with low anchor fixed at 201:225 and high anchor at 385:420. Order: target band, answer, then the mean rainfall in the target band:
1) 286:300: -0.29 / 107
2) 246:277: -3.42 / 112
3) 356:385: -2.09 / 121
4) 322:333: -0.66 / 115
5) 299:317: 1.71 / 96.2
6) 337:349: -0.11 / 111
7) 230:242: -0.21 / 100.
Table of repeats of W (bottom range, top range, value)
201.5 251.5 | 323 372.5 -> 1.17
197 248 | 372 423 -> 1.19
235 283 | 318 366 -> 1.04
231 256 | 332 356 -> 1.08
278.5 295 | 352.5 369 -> 1.06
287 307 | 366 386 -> 1.21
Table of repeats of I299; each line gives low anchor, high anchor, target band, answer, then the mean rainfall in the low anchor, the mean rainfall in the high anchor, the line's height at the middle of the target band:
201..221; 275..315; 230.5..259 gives -1.50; 95.8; 105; 99.3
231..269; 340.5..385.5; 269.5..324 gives 2.10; 107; 119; 112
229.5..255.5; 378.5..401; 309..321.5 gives 0.94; 103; 125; 114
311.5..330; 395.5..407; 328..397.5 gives -1.17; 112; 120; 116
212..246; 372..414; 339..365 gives 0.11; 97.6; 122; 116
